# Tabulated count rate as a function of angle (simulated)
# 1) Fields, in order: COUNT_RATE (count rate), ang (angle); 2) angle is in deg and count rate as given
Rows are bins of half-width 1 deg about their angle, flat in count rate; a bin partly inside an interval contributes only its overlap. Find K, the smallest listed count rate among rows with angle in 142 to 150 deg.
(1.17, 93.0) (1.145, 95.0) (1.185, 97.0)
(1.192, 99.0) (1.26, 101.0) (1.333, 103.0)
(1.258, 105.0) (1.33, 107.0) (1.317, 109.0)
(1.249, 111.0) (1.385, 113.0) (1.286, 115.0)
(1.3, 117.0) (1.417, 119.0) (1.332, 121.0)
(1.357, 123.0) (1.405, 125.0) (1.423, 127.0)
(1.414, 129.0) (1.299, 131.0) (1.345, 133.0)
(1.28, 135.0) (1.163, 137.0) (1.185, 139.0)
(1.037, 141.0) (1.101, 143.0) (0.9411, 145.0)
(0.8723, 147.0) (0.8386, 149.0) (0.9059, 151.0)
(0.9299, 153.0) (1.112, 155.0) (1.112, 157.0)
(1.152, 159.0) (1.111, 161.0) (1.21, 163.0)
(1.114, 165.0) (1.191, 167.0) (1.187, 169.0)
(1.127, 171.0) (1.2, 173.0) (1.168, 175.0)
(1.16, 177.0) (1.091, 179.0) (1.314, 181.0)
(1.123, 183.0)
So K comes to 0.8386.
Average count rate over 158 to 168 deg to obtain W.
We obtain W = 1.16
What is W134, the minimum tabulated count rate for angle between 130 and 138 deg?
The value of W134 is 1.163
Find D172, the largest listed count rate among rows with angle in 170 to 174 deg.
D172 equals 1.2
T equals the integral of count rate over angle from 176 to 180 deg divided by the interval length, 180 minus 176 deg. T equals 1.13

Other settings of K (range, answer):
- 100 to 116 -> 1.249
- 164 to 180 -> 1.091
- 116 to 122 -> 1.3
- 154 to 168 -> 1.111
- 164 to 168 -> 1.114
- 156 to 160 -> 1.112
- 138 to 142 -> 1.037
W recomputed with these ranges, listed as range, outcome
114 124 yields 1.34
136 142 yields 1.13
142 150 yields 0.938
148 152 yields 0.872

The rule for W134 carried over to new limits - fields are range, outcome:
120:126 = 1.332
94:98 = 1.145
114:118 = 1.286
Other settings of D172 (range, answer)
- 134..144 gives 1.28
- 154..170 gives 1.21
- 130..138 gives 1.345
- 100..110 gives 1.333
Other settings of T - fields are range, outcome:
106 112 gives 1.3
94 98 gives 1.17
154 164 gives 1.14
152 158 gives 1.05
